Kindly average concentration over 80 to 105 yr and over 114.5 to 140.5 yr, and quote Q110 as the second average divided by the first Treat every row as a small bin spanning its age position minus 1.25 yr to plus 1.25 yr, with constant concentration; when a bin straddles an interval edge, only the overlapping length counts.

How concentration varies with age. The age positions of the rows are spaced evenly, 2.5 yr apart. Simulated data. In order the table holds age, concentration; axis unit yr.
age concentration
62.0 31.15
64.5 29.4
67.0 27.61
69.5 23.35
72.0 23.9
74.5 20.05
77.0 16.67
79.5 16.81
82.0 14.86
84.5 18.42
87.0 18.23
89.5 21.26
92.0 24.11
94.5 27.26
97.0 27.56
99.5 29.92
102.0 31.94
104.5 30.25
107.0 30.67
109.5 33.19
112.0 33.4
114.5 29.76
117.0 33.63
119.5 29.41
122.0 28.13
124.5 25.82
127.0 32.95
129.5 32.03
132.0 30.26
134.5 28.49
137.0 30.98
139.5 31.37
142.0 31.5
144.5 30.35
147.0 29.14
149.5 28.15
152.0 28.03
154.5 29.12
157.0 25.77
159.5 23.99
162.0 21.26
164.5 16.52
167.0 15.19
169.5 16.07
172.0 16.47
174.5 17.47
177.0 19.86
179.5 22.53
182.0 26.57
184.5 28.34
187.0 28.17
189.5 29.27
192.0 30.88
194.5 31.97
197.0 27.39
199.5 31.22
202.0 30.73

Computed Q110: 1.26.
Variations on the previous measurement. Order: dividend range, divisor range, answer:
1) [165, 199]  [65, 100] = 1.08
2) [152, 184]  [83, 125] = 0.77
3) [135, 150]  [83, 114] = 1.11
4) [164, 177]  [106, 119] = 0.52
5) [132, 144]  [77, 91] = 1.70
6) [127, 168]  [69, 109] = 1.15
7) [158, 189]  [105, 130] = 0.69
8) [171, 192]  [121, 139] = 0.81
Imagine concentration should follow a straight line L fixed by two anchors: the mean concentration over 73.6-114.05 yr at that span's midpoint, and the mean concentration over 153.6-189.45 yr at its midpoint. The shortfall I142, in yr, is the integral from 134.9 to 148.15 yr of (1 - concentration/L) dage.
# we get -4.22 yr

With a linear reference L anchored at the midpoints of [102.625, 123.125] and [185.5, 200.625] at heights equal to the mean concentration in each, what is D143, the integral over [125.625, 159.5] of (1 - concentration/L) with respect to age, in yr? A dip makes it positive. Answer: 1.1 yr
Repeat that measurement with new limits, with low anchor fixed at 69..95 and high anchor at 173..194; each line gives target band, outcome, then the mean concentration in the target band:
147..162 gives -1.72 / 26.7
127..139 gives -4.16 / 30.8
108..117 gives -4.35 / 32.3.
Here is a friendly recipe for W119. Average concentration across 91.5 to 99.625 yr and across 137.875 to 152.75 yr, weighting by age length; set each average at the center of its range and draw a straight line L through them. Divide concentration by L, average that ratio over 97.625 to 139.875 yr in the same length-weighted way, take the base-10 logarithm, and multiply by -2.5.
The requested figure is -0.08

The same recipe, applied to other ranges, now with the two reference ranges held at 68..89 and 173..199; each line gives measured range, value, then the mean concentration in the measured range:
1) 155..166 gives 0.11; 22.2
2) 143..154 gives -0.21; 29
